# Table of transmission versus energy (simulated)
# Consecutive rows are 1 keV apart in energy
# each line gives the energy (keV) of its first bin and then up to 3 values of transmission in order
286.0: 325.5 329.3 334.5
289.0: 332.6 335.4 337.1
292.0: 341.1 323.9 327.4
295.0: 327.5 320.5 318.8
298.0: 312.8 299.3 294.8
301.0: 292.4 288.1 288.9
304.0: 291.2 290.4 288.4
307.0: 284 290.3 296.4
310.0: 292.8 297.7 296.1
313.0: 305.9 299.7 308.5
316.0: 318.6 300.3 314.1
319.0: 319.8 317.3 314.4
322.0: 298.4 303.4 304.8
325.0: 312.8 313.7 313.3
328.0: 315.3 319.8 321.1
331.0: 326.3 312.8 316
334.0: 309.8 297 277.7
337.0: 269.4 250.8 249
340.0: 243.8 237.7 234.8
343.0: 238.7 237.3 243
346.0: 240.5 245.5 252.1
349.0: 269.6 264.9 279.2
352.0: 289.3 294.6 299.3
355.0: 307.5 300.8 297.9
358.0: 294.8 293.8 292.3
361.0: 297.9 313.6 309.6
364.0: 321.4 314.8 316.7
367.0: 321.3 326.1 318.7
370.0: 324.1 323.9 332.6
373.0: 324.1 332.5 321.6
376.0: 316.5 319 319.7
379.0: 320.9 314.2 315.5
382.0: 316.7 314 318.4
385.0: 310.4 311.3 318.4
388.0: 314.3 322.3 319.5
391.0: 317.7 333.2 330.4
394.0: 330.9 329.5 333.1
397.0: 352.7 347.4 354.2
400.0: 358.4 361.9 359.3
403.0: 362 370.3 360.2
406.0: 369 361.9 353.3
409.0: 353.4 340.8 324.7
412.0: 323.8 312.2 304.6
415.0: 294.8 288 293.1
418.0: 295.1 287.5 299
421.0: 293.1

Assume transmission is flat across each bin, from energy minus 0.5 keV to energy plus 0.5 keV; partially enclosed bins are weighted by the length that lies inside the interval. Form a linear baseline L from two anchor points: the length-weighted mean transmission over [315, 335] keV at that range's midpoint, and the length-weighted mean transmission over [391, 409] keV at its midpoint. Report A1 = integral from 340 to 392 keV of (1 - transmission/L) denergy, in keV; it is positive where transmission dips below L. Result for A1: 5.33 keV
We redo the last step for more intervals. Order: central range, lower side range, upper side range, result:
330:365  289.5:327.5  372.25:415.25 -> 4.17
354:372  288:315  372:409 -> 0.84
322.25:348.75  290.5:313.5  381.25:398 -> 2.68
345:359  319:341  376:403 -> 1.40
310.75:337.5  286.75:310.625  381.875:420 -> 0.60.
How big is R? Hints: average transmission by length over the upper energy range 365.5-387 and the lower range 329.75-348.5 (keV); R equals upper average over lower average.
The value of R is 1.2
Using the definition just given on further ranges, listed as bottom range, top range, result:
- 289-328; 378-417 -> 1.08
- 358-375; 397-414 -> 1.11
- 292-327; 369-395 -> 1.05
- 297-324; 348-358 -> 0.96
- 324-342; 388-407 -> 1.18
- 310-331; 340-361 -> 0.87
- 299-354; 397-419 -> 1.17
